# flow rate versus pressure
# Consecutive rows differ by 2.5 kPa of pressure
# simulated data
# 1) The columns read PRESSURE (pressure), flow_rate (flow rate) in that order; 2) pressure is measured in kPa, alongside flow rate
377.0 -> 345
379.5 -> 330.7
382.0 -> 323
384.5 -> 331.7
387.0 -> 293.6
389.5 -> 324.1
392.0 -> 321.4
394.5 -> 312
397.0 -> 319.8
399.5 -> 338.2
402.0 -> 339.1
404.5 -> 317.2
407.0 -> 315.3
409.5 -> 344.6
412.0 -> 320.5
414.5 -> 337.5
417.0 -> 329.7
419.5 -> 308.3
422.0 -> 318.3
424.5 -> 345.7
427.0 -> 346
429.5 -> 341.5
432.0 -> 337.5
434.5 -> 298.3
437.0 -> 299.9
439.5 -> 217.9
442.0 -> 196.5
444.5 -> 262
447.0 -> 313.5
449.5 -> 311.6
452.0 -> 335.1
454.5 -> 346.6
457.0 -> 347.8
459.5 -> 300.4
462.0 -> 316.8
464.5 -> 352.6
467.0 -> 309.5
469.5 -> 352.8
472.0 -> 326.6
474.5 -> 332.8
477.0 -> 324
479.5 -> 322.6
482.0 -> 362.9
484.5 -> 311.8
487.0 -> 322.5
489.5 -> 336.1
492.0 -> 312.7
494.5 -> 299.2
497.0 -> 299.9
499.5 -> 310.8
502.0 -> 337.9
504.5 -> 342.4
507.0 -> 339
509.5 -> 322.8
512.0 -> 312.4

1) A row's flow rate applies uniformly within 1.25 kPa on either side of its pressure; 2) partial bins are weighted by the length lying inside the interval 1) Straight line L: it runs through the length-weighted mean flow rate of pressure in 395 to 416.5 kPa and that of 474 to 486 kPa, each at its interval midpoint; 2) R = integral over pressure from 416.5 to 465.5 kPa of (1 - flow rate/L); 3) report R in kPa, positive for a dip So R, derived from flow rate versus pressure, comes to 2.8 kPa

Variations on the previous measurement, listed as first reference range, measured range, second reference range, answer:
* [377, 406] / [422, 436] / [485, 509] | -0.38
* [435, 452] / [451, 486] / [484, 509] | -4.23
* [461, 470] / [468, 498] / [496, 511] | 0.33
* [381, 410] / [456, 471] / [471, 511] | -0.24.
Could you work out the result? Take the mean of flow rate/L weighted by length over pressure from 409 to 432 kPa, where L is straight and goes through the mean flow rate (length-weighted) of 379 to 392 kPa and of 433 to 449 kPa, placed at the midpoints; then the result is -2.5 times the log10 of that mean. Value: -0.16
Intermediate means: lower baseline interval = 320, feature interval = 332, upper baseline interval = 268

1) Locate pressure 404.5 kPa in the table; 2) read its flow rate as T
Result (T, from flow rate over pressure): 317.2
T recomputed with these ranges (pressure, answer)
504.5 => 342.4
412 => 320.5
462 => 316.8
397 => 319.8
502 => 337.9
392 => 321.4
